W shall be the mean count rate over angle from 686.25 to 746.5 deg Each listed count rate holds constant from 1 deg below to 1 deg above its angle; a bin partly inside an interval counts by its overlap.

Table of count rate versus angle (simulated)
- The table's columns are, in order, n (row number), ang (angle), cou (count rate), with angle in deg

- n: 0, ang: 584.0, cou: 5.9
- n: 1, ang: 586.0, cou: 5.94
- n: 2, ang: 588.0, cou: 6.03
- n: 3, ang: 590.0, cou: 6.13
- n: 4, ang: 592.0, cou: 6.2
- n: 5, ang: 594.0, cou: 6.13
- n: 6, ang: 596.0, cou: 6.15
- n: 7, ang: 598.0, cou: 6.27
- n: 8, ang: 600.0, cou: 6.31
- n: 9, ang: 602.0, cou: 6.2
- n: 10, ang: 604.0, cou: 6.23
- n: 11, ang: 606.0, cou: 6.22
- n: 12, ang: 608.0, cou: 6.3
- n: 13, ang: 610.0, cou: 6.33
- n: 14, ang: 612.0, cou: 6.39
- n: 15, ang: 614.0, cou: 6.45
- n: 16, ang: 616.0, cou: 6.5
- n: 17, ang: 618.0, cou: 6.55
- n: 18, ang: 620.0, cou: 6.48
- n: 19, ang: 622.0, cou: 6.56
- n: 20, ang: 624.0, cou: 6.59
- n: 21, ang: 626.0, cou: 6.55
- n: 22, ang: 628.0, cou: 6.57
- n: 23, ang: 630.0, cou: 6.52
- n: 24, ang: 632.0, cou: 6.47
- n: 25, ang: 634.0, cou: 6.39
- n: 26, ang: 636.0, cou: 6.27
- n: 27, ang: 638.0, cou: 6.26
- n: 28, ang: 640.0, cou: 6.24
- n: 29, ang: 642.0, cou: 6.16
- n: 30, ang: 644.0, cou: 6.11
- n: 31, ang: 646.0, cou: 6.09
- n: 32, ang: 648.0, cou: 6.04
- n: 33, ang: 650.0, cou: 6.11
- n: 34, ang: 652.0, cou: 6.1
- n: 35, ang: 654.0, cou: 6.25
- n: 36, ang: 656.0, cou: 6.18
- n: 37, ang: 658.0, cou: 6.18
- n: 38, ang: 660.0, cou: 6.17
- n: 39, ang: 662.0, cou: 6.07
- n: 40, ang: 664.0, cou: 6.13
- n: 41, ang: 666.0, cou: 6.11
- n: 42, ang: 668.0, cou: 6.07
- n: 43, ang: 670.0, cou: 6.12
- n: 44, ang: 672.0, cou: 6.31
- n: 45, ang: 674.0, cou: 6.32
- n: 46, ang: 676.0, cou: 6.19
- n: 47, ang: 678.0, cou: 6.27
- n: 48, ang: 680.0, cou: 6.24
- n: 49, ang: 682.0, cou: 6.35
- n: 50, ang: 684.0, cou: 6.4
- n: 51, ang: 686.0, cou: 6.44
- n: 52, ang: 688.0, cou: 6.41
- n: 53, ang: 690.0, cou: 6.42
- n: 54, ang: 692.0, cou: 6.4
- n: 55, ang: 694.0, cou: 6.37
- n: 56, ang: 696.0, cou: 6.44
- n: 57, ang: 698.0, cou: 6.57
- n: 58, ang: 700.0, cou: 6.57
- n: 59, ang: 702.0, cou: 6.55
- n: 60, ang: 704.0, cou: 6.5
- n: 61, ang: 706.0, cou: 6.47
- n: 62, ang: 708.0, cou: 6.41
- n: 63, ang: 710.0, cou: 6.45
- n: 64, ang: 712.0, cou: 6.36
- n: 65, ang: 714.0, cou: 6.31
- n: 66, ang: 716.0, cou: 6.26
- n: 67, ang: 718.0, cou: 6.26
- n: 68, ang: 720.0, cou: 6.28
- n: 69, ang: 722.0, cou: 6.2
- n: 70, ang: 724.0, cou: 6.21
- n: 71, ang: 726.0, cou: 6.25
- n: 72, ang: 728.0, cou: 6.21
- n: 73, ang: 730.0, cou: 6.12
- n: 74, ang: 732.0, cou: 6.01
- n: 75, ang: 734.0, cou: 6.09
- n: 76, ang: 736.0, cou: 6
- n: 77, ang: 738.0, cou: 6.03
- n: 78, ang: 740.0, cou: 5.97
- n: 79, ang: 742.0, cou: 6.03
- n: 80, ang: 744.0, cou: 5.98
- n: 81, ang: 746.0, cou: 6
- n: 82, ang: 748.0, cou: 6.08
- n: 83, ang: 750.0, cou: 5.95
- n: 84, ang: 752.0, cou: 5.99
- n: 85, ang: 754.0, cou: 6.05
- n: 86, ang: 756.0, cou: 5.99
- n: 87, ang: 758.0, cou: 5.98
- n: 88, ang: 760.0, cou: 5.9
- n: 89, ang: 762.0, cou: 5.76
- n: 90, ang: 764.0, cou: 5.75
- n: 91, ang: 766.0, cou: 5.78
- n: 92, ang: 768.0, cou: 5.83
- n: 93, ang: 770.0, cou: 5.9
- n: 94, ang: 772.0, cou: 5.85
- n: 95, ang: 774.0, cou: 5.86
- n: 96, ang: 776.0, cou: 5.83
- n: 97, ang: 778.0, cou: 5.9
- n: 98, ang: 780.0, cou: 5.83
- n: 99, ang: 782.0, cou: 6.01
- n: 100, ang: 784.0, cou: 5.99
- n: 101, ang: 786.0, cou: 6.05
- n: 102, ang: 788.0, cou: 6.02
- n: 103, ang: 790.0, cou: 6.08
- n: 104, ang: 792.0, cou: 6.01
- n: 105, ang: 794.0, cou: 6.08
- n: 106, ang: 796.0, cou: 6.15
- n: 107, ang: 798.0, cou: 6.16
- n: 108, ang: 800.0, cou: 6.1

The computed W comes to 6.28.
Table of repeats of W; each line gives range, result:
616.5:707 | 6.32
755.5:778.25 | 5.86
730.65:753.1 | 6.01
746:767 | 5.93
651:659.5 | 6.18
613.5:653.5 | 6.35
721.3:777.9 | 5.98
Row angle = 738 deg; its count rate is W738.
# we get 6.03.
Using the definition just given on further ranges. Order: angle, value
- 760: 5.9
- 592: 6.2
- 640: 6.24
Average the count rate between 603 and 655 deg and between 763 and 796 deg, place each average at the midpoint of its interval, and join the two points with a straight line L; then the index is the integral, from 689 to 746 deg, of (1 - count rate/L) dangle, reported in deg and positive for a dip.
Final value -1.6 deg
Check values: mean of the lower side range 6.34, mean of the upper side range 5.93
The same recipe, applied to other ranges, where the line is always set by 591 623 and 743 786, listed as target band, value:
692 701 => -0.56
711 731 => -0.71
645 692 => -0.40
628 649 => -0.08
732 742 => -0.05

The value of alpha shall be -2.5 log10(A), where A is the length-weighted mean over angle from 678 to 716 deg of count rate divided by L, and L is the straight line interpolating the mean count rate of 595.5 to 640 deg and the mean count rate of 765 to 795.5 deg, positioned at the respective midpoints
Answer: -0.04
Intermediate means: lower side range 6.39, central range 6.42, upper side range 5.94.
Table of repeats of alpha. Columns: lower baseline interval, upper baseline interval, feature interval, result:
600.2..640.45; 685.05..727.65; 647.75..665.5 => 0.04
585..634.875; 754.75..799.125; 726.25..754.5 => 0.00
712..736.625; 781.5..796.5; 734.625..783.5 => 0.03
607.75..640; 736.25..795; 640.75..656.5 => 0.04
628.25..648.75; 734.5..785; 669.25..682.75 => -0.02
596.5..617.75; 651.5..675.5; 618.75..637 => -0.04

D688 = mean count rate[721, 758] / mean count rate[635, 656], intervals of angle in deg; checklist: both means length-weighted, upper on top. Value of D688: 1.0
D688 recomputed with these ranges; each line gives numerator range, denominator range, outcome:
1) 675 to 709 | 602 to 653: 1.01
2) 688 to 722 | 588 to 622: 1.02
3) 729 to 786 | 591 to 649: 0.94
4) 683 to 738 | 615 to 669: 1.01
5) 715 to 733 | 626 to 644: 0.98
